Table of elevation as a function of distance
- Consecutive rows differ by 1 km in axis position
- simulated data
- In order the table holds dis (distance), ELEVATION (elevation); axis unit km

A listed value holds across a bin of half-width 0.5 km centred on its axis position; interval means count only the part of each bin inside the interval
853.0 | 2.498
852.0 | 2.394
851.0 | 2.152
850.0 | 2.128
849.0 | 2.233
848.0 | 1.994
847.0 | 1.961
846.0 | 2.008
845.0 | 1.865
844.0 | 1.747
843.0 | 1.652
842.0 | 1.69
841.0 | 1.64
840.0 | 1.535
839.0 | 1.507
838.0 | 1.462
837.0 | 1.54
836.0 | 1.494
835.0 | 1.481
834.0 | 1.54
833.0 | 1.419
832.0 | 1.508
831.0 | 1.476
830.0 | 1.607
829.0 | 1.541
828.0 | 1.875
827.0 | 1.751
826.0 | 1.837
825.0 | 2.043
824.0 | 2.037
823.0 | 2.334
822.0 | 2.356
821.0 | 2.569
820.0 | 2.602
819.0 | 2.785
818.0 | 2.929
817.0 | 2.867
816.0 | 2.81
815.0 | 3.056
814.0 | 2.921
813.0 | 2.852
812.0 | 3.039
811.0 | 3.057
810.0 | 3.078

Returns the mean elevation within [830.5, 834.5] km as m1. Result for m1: 1.49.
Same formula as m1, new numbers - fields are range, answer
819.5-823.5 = 2.47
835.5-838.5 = 1.5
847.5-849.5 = 2.11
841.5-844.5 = 1.7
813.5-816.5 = 2.93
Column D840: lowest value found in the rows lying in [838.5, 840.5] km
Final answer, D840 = 1.507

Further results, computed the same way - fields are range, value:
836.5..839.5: 1.462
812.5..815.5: 2.852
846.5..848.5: 1.961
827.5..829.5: 1.541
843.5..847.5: 1.747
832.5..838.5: 1.419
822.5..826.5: 1.837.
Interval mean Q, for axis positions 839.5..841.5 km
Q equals 1.59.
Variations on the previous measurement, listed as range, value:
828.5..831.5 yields 1.54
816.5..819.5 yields 2.86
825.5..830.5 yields 1.72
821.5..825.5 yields 2.19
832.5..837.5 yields 1.49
